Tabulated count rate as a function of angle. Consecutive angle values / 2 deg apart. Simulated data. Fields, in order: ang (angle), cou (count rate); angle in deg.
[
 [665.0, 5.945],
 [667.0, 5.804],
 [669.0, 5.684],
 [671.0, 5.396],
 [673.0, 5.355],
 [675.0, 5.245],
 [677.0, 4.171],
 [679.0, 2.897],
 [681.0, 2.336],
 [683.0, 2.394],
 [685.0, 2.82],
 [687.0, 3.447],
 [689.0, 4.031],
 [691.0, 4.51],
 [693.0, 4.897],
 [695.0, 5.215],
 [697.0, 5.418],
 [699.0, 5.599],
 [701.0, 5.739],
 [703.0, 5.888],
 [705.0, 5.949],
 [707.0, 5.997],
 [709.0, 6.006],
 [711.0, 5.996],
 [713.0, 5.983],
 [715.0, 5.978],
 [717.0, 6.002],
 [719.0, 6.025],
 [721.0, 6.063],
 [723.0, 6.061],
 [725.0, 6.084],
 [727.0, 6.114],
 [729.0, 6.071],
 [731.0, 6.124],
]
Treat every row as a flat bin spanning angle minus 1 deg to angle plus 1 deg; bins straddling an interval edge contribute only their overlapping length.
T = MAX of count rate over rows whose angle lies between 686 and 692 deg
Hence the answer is 4.51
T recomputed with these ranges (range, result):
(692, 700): 5.599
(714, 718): 6.002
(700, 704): 5.888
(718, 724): 6.063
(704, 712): 6.006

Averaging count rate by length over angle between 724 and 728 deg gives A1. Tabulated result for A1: 6.1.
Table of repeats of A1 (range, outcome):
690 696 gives 4.87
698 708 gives 5.83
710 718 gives 5.99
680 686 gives 2.52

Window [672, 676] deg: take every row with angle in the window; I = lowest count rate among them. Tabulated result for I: 5.245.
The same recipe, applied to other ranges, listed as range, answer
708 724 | 5.978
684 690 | 2.82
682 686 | 2.394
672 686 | 2.336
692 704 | 4.897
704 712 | 5.949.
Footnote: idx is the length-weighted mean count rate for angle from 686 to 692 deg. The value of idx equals 4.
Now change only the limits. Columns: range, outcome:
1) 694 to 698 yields 5.32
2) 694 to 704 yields 5.57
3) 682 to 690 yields 3.17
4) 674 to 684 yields 3.41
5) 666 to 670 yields 5.74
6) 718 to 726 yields 6.06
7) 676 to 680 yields 3.53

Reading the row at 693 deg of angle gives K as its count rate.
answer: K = 4.897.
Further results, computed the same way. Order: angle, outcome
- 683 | 2.394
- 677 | 4.171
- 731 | 6.124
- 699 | 5.599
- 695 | 5.215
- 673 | 5.355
